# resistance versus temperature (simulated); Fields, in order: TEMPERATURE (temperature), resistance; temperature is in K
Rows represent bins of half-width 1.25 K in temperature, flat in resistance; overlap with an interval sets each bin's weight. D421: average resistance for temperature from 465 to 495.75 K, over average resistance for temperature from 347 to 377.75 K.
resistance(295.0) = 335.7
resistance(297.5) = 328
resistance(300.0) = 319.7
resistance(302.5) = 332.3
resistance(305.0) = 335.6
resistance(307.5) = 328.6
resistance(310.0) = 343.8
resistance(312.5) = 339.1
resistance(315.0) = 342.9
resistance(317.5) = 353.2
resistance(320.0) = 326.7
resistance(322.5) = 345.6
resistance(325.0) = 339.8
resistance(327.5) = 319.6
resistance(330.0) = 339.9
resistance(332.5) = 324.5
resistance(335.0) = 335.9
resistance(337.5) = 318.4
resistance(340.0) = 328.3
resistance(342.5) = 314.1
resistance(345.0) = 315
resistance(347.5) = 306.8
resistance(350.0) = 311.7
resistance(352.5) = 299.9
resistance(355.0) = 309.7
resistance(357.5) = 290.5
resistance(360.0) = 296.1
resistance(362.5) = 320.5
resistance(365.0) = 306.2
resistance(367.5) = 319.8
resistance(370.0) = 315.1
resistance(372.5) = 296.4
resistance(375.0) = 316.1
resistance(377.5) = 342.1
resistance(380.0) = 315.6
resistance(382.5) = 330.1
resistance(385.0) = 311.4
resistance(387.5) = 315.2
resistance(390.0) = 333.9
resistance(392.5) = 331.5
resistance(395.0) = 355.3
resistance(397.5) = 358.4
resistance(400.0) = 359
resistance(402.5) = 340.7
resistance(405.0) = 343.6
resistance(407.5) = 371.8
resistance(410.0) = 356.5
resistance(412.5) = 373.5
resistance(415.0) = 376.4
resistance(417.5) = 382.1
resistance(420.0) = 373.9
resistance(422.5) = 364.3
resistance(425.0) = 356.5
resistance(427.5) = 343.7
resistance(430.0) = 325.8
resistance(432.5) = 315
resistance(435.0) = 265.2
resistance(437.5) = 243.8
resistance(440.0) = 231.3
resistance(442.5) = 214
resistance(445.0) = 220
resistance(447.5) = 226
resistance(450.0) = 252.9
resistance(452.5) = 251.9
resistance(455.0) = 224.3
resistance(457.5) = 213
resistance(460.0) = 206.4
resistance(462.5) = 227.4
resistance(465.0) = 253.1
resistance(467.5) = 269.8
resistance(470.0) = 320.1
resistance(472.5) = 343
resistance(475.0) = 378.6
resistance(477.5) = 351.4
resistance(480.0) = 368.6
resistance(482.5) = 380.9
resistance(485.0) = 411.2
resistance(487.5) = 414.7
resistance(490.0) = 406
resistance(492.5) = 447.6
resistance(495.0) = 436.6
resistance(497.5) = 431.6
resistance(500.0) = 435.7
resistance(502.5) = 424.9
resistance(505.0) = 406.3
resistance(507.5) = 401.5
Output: 1.2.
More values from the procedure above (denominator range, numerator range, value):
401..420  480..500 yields 1.14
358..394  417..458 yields 0.89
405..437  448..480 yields 0.80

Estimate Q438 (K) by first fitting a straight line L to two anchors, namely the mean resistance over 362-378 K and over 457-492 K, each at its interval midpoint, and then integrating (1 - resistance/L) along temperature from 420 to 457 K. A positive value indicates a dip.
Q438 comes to 5.5 K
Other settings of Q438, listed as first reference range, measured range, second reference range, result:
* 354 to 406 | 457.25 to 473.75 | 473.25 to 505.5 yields 5.3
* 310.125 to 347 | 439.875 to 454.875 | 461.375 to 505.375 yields 5.4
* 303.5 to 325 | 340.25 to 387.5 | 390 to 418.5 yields 5.0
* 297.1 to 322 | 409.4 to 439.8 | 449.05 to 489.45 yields -2.0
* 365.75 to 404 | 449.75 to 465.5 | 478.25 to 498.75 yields 6.4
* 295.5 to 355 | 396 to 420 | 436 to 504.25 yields -3.0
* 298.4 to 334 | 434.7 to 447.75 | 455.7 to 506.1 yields 4.4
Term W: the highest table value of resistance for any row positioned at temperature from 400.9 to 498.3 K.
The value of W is 447.6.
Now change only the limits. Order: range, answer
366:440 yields 382.1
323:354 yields 339.9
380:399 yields 358.4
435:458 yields 265.2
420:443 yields 373.9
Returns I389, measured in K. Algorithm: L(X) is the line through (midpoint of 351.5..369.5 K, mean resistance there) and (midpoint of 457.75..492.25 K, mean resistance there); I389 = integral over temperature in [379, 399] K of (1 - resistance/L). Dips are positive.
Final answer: -1.2 K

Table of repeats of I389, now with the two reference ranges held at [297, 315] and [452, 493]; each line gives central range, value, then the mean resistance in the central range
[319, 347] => 0.3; 327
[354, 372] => 1.2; 308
